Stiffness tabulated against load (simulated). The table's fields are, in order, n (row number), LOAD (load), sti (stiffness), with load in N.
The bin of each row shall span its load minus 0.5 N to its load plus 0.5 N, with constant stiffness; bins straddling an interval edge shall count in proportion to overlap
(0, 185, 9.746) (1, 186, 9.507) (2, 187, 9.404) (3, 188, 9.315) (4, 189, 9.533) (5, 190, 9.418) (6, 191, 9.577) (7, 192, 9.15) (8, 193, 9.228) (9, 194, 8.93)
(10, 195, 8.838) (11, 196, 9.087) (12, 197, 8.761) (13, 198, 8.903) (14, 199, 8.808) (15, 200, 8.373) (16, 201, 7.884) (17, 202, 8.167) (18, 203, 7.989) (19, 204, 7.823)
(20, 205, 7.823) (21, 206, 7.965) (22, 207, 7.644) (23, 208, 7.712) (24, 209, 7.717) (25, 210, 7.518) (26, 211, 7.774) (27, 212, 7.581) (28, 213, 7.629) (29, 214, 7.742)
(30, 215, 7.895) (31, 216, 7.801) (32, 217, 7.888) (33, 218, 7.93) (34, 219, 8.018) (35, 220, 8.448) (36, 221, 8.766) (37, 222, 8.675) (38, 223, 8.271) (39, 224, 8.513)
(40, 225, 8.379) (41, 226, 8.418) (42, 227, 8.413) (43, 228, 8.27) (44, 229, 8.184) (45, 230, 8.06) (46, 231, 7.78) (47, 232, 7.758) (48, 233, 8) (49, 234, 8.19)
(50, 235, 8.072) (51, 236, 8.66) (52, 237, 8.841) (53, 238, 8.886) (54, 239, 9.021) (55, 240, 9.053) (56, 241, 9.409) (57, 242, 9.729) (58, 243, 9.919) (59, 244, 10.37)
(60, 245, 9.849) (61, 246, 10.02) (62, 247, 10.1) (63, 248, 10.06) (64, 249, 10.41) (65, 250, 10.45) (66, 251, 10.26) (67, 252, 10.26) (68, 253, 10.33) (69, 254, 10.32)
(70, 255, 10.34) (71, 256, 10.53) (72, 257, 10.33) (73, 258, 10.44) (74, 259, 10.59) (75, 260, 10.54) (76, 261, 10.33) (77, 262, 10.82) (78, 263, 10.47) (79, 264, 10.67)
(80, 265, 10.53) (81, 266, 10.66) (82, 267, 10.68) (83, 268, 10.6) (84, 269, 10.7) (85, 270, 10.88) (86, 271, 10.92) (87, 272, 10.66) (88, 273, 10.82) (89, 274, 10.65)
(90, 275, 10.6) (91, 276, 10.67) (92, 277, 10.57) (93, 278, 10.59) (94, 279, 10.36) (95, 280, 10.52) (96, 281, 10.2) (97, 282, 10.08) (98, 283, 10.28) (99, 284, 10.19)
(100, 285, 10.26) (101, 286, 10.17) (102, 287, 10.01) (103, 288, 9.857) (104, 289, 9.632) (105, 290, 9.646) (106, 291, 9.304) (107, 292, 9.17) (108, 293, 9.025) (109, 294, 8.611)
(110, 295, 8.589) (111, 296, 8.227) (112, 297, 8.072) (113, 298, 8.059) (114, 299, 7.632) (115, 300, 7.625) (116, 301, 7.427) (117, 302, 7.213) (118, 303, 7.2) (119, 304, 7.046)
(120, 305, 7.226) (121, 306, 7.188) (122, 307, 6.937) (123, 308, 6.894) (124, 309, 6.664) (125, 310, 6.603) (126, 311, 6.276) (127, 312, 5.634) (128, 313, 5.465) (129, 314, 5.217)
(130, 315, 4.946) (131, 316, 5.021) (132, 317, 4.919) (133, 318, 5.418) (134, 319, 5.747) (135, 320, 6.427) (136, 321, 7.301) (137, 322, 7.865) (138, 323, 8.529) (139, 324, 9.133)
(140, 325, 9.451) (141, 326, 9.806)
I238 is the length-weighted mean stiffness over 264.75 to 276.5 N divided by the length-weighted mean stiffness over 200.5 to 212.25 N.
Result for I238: 1.37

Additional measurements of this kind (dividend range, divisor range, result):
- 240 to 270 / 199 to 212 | 1.31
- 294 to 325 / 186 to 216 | 0.82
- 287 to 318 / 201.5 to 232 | 0.92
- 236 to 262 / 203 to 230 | 1.25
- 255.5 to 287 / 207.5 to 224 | 1.32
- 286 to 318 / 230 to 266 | 0.77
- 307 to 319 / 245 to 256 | 0.56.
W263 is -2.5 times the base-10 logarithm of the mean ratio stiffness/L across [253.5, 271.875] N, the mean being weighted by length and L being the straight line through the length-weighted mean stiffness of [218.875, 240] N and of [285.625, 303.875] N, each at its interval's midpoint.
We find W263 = -0.238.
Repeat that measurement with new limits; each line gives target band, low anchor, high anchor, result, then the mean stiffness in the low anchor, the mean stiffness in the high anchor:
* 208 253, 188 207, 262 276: 0.108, 8.67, 10.7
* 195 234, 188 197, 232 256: 0.153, 9.2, 9.57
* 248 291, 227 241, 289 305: -0.247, 8.41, 8.2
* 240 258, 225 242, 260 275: -0.074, 8.47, 10.7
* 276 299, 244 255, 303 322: -0.220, 10.2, 6.23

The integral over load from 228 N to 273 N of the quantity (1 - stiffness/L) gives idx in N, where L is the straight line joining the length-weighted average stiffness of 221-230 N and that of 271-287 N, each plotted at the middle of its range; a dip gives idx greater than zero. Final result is -2.20 N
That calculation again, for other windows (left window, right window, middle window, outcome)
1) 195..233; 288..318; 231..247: -2.34 N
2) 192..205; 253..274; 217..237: 2.51 N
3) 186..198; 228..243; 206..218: 1.59 N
